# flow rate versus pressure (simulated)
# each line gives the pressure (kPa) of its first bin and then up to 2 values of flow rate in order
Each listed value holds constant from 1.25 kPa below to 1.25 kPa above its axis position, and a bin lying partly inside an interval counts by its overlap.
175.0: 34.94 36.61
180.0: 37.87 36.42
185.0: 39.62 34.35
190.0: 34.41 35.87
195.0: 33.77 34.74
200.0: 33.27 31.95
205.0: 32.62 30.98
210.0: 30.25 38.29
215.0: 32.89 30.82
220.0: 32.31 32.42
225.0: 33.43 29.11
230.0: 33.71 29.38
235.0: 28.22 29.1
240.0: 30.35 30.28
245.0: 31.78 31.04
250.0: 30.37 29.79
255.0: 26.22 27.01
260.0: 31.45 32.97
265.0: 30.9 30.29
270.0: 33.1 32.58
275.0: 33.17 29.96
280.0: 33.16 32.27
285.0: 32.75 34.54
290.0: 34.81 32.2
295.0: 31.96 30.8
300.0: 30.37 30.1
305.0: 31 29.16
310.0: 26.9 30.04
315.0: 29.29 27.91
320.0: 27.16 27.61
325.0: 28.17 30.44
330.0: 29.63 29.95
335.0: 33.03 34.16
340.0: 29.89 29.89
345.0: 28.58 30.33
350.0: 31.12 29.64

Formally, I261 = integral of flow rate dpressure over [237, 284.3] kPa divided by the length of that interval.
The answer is 30.9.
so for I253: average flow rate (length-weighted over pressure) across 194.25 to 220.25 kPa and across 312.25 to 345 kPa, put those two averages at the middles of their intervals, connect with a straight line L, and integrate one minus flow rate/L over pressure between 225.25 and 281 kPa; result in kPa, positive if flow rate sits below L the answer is 1.79 kPa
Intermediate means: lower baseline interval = 32.9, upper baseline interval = 29.7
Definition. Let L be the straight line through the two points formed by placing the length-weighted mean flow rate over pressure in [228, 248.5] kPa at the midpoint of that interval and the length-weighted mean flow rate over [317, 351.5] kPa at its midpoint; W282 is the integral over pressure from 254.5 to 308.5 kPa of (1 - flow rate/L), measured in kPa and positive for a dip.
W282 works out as -2.3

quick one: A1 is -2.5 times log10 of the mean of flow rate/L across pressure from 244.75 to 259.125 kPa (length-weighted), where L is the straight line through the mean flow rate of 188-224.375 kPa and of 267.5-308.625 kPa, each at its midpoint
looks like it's 0.115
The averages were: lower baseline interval 33.2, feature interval 29.3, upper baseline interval 32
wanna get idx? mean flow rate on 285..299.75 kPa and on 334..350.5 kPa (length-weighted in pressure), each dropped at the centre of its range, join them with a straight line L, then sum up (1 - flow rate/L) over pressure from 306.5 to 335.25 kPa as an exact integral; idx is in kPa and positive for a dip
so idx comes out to 2.47 kPa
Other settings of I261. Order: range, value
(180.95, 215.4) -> 34.3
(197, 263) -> 31.2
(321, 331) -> 28.9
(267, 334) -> 30.7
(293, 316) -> 30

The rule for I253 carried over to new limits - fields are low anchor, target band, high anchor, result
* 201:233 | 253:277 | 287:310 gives 0.68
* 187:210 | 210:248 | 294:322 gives 0.90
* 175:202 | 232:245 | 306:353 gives 1.46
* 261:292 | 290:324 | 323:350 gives 1.82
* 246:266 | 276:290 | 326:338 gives -1.07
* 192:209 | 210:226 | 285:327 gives -0.22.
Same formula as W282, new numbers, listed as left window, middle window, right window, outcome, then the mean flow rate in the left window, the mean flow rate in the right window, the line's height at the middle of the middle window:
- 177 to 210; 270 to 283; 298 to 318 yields -0.61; 34.6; 29.5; 30.9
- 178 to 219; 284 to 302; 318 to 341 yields -0.71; 34.3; 29.9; 31.1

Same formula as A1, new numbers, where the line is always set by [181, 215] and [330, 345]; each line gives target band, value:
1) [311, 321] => 0.106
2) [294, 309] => 0.048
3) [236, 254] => 0.099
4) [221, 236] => 0.083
